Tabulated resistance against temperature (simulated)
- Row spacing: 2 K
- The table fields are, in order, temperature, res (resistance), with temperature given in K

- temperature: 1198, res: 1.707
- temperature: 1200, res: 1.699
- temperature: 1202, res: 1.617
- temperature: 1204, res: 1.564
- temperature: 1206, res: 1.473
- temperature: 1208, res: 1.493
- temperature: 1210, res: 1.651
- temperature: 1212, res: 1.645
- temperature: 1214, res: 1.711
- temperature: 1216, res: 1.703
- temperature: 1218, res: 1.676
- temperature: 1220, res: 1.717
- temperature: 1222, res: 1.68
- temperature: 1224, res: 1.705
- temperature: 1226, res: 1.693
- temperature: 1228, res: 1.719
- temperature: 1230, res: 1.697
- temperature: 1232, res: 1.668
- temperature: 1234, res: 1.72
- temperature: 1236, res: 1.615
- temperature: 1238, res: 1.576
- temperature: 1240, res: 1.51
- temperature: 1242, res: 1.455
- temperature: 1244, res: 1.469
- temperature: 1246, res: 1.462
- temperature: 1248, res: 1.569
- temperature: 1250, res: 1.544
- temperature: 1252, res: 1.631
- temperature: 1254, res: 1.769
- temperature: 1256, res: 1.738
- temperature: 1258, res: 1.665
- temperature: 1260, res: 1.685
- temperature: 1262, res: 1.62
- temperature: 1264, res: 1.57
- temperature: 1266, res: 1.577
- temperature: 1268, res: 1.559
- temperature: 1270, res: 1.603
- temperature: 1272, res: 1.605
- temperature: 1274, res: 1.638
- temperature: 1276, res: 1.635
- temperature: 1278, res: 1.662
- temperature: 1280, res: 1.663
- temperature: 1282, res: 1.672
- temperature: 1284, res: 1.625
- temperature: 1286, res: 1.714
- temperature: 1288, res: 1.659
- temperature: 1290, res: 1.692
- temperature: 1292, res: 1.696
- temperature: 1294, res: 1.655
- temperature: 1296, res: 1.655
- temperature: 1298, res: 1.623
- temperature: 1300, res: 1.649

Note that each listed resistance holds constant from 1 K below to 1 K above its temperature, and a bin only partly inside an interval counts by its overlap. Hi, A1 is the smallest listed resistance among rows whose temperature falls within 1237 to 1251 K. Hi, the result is 1.455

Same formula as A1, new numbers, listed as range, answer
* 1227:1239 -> 1.576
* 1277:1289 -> 1.625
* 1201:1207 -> 1.473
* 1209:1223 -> 1.645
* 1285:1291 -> 1.659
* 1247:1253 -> 1.544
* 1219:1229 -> 1.68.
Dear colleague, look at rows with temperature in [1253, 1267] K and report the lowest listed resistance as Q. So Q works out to 1.57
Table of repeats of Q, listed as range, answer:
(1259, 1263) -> 1.62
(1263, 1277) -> 1.559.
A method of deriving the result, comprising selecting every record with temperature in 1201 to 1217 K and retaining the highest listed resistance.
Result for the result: 1.711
